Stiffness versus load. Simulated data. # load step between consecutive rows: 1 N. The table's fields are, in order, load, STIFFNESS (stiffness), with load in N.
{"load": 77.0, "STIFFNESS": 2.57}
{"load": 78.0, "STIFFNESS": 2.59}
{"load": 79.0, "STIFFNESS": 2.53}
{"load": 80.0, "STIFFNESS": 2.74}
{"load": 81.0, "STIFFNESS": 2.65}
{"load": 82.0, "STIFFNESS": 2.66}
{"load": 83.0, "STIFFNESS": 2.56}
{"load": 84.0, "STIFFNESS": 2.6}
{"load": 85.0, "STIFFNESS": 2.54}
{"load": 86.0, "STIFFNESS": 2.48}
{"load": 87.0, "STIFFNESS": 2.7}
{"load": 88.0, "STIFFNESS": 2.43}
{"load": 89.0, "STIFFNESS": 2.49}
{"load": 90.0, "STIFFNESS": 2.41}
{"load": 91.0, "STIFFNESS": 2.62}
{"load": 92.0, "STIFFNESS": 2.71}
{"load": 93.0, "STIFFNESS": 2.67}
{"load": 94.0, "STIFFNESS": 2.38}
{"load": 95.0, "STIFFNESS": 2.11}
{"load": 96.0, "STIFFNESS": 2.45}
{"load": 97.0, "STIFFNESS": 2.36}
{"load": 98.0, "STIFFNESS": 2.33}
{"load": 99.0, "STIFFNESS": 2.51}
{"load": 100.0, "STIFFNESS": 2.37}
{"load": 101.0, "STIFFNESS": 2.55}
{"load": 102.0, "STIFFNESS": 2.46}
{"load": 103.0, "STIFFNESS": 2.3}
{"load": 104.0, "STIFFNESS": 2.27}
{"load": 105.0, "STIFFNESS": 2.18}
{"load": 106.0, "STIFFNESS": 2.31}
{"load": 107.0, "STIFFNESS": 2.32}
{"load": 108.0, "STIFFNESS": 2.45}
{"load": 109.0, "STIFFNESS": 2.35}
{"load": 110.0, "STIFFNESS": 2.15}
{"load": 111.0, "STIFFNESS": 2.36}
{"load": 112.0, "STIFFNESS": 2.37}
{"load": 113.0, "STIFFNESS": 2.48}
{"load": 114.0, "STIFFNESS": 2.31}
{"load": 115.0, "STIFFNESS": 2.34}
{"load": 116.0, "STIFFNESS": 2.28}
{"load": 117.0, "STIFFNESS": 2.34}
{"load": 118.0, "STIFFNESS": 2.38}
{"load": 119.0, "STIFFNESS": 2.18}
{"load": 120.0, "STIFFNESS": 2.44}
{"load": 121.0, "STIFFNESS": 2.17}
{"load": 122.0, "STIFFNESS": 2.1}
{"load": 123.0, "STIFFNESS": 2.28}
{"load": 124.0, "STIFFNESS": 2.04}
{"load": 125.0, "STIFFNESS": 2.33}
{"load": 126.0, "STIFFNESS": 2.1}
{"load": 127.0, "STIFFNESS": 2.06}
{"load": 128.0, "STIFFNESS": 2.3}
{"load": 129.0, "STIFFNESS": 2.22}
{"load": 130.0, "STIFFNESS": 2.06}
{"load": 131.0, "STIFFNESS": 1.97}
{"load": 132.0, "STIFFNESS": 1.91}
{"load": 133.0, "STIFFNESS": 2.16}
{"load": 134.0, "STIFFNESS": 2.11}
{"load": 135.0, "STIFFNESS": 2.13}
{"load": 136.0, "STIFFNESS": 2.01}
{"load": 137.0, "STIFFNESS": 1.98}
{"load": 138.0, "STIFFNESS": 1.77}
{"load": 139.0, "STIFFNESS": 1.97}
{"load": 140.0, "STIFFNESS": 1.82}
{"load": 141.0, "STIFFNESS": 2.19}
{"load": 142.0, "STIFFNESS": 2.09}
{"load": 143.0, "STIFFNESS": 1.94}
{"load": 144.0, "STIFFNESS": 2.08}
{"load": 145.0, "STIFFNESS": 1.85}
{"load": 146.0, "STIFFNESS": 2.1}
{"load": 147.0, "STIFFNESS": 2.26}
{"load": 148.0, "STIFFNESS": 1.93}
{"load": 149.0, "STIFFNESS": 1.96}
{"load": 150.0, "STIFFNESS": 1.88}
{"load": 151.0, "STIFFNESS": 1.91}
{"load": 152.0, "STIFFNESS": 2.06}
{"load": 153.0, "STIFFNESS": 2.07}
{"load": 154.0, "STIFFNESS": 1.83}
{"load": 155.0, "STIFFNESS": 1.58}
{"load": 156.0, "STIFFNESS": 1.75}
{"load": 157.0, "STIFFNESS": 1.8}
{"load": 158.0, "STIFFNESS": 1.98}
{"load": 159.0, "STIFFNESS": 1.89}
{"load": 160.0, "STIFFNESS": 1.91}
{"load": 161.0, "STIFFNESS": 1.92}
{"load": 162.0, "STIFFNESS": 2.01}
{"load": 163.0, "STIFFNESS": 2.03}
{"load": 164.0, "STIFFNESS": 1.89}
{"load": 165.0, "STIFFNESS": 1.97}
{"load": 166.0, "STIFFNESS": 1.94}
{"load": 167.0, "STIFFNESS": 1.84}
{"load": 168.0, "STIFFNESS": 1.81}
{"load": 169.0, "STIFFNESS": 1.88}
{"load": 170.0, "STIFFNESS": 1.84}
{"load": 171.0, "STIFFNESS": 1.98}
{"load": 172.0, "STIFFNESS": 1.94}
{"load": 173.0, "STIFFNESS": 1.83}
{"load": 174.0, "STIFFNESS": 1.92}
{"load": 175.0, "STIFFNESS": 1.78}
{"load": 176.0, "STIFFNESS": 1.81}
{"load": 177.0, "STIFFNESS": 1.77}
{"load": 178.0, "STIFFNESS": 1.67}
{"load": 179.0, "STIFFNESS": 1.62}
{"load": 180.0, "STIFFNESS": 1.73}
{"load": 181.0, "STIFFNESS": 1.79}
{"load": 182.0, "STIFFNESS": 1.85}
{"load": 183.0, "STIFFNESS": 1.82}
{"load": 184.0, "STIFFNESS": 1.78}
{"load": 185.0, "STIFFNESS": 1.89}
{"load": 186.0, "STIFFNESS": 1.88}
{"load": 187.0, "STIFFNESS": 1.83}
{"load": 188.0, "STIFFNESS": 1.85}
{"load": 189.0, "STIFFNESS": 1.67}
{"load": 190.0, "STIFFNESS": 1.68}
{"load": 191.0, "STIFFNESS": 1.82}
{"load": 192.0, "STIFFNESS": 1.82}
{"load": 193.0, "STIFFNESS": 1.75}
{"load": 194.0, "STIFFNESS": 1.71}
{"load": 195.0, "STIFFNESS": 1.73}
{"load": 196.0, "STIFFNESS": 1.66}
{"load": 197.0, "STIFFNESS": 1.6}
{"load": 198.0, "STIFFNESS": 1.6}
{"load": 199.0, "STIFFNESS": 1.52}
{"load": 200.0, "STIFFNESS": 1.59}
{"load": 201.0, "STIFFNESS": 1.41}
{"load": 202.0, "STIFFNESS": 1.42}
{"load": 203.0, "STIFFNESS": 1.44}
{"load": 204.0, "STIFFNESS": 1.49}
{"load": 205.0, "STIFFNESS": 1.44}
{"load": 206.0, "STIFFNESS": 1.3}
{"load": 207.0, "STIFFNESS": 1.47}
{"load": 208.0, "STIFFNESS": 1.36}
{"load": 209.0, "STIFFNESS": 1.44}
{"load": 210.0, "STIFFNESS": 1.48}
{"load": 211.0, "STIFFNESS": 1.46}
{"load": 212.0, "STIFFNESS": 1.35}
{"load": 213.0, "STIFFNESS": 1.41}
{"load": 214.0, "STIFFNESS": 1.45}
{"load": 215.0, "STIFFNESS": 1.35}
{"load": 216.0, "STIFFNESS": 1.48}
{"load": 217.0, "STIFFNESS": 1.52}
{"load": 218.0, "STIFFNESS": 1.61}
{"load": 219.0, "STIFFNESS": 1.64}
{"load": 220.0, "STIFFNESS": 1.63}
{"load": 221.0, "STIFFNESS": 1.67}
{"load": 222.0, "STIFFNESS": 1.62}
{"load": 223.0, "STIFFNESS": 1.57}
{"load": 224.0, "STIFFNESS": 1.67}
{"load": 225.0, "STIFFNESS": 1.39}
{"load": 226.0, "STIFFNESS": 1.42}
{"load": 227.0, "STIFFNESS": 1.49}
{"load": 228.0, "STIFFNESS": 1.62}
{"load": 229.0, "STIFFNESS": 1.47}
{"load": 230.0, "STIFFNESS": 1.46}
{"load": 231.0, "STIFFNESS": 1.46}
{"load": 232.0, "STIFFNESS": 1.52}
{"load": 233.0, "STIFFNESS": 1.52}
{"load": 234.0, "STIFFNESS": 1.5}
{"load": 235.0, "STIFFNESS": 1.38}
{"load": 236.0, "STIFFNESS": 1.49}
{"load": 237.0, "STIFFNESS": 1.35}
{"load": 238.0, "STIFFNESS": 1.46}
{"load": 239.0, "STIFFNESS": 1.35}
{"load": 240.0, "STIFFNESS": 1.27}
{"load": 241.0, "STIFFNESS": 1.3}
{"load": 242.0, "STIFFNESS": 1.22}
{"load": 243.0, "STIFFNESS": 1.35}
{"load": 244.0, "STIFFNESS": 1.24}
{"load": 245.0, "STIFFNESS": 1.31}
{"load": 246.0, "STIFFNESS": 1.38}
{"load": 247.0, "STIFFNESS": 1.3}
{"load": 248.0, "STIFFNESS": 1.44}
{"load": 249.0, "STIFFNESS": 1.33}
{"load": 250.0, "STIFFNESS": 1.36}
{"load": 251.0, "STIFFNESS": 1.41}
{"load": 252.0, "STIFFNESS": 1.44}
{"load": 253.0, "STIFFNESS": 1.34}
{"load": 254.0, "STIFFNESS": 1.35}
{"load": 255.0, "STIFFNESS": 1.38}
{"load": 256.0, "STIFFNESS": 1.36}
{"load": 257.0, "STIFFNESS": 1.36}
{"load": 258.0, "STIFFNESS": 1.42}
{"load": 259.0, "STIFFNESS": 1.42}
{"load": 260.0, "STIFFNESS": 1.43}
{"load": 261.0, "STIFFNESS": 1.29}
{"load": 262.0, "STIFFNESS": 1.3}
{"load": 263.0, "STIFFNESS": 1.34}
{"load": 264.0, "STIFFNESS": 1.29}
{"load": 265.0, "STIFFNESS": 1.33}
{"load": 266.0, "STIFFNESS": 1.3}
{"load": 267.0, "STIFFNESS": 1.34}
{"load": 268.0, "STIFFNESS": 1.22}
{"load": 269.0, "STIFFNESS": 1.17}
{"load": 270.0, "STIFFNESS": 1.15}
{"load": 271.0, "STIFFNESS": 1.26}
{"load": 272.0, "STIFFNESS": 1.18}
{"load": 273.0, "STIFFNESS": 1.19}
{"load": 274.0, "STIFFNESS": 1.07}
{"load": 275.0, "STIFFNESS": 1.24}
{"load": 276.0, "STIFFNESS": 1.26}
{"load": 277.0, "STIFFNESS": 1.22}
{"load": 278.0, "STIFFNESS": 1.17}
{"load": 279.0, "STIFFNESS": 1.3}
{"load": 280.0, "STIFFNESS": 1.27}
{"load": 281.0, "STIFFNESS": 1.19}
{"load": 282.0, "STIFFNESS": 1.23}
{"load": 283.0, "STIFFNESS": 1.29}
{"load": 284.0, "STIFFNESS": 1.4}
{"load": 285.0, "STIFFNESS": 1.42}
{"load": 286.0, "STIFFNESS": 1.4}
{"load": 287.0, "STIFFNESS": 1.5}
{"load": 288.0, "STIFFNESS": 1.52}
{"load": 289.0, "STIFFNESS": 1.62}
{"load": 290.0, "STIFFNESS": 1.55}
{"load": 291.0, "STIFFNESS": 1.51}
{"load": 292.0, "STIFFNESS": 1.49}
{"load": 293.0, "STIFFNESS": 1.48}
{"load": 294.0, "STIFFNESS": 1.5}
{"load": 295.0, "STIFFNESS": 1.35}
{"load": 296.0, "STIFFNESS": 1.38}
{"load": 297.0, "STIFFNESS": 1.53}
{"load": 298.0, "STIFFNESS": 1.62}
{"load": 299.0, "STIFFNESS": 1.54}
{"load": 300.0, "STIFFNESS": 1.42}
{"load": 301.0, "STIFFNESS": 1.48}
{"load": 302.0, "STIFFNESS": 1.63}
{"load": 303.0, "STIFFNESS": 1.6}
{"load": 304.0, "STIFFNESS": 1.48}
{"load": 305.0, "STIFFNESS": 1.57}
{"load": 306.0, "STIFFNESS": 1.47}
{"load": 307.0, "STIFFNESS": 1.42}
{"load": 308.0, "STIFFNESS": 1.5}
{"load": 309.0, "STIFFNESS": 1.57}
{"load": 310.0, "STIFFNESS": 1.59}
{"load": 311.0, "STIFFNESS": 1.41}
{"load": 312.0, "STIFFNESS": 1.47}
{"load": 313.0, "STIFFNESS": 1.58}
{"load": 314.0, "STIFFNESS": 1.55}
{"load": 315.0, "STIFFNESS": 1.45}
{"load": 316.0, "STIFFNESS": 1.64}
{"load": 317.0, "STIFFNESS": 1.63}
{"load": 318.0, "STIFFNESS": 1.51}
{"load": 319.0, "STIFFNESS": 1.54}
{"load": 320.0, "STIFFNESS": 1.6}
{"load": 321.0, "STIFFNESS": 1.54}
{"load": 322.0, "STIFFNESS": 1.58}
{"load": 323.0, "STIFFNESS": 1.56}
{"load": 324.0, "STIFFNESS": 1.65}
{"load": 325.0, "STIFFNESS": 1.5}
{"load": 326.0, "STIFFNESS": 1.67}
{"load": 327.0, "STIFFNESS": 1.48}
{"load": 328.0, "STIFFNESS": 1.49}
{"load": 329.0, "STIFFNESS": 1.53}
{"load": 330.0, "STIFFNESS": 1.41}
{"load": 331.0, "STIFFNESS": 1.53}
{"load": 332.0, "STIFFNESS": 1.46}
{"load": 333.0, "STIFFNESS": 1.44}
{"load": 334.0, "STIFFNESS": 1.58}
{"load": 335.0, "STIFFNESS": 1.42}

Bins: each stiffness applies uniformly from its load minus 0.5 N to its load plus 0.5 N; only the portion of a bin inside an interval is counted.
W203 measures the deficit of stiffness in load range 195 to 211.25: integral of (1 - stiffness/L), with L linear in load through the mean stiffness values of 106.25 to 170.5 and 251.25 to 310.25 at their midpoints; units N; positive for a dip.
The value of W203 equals 2.5 N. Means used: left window 2.07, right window 1.38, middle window 1.49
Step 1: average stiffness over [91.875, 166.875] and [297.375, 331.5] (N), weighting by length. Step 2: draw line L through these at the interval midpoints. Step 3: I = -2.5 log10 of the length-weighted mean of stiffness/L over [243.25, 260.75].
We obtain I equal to 0.26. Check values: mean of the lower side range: 2.14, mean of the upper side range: 1.54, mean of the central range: 1.37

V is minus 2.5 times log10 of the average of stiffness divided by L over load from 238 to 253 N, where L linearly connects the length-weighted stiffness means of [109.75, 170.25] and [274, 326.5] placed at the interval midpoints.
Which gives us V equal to 0.24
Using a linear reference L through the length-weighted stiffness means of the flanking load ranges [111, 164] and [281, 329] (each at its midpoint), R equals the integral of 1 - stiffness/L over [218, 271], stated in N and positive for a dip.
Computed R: 9.6 N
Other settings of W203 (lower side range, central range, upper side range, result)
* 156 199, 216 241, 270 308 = 2.0 N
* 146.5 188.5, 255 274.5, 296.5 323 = 4.2 N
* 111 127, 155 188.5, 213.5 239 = 0.8 N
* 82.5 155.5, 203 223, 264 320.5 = 3.4 N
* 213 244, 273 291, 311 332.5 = 2.1 N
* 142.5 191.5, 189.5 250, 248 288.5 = 3.7 N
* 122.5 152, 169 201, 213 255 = -0.2 N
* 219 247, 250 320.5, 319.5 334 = 4.3 N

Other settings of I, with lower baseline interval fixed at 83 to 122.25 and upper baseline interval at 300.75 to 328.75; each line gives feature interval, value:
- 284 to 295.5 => 0.11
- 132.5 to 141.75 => 0.12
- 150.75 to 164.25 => 0.15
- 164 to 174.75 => 0.13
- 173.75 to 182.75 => 0.18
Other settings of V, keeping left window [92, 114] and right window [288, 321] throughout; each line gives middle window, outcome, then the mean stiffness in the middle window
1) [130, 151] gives 0.109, 2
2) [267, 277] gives 0.350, 1.2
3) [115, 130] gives 0.031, 2.23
